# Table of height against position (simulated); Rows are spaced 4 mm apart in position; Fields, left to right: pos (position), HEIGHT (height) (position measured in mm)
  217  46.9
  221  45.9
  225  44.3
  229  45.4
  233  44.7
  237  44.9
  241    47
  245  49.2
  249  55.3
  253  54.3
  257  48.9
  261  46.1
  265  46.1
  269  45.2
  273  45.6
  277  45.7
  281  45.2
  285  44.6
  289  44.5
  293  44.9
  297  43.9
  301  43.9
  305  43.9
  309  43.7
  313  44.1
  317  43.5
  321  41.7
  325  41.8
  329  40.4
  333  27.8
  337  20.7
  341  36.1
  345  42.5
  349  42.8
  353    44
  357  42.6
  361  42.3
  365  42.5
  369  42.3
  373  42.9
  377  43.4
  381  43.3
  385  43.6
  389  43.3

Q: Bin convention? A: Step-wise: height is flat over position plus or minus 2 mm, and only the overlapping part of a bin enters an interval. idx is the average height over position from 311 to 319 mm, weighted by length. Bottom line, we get 43.8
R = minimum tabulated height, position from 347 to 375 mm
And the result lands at 42.3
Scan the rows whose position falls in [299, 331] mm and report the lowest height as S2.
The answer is 40.4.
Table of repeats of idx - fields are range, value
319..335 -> 37.9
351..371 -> 42.7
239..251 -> 50.5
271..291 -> 45.1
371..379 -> 43.1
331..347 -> 31.8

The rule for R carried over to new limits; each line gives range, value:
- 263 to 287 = 44.6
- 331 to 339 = 20.7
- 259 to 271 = 45.2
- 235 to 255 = 44.9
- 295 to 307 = 43.9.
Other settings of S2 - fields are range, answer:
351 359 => 42.6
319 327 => 41.7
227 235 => 44.7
